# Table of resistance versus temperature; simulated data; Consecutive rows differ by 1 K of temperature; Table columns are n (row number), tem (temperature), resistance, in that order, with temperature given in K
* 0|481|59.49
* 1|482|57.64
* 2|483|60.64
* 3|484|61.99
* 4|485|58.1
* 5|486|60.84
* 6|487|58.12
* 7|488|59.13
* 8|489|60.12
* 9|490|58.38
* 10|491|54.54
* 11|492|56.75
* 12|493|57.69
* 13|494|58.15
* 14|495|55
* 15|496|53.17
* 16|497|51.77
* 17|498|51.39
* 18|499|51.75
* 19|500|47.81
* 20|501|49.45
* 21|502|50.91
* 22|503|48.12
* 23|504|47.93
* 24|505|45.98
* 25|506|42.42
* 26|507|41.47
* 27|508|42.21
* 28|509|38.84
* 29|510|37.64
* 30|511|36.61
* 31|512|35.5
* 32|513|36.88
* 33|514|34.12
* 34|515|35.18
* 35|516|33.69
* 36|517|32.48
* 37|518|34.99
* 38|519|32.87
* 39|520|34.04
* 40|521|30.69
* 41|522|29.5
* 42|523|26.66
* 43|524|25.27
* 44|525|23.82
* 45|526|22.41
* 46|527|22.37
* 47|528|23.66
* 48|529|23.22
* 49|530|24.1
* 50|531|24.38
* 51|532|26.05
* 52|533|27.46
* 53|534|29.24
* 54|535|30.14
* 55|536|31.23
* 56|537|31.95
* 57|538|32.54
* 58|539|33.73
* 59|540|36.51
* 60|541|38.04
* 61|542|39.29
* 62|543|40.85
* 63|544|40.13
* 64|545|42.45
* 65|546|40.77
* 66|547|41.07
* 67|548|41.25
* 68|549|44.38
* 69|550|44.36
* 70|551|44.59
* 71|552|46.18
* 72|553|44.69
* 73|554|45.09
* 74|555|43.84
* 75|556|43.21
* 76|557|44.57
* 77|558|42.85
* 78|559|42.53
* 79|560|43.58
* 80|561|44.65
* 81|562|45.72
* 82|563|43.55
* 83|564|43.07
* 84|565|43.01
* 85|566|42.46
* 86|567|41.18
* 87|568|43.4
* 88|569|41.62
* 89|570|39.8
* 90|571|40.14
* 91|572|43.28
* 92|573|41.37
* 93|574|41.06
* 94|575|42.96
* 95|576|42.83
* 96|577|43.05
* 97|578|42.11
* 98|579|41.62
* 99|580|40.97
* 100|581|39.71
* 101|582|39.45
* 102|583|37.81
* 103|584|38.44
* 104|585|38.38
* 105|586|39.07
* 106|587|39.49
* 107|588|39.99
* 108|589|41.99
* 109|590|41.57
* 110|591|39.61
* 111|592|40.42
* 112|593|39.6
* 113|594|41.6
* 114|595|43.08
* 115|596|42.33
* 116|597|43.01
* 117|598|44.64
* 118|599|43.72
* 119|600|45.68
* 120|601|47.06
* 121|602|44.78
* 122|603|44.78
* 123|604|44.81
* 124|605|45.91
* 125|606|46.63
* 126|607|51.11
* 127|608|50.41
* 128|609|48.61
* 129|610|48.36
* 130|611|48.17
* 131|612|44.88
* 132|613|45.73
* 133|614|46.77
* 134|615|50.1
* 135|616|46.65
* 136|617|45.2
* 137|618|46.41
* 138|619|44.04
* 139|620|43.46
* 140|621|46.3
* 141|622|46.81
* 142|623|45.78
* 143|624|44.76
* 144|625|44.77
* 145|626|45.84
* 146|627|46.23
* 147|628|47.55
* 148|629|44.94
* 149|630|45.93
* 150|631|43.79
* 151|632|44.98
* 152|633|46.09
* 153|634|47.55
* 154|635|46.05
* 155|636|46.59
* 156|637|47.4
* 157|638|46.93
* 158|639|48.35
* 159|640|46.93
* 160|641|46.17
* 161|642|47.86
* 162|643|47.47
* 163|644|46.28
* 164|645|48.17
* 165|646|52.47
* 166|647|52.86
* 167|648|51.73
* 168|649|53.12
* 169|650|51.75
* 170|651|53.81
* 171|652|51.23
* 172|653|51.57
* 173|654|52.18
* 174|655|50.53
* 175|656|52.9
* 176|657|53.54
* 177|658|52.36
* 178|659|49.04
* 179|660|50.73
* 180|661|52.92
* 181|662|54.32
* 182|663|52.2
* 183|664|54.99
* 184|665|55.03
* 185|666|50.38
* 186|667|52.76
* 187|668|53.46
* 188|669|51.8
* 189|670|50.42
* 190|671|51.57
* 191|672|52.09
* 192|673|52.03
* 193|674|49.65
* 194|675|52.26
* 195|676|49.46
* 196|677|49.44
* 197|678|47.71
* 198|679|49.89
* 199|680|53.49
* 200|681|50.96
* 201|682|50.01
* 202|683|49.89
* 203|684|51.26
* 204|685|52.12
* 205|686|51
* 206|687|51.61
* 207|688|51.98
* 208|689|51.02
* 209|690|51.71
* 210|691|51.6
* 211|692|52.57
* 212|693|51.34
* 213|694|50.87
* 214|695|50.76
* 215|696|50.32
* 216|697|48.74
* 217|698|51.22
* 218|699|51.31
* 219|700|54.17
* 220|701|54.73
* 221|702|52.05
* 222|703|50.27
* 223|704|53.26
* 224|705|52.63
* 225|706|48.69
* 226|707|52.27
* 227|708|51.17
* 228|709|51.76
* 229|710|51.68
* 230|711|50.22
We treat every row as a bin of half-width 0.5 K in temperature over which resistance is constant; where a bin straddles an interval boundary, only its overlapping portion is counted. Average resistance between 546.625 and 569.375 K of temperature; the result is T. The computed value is 43.5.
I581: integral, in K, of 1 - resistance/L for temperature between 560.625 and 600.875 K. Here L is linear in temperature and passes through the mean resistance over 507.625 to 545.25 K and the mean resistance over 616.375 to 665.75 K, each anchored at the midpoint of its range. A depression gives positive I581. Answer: -1.9 K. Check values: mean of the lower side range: 32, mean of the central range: 41.7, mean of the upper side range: 48.7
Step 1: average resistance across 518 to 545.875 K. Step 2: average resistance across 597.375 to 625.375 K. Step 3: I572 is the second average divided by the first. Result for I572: 1.5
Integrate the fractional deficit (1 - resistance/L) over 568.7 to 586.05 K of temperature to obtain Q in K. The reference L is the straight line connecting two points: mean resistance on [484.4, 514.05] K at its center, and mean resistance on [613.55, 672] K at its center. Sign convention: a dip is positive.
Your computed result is 3.0 K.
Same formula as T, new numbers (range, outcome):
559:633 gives 43.7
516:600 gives 38.1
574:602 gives 41.5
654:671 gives 52.3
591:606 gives 43.6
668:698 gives 51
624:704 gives 50.3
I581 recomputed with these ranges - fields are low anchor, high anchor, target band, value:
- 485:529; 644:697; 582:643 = 4.4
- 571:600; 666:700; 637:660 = -1.3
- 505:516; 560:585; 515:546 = 6.6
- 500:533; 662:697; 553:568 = -1.8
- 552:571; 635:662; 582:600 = 1.8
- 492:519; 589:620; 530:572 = 4.9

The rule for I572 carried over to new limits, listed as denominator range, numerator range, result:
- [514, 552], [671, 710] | 1.55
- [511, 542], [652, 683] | 1.70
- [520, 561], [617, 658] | 1.36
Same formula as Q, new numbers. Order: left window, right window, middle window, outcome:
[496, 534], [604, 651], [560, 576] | -0.49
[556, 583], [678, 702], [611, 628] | 0.02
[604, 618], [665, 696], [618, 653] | 0.92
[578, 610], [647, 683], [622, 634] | 0.37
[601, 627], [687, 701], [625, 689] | -1.15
